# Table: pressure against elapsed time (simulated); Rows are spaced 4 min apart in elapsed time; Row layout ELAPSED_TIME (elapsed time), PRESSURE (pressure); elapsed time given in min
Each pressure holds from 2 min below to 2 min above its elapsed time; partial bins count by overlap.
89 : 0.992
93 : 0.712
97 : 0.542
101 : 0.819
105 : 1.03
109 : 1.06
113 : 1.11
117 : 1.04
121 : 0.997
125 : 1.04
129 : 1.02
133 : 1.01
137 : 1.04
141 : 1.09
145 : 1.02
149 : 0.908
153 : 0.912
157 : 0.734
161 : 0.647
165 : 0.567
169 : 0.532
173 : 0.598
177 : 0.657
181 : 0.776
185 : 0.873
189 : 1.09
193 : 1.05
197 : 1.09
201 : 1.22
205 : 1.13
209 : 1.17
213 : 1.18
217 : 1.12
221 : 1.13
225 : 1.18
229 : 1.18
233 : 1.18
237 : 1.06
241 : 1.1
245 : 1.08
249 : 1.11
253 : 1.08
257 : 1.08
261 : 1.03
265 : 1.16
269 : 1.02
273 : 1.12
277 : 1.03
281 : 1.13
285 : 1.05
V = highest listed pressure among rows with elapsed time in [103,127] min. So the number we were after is 1.11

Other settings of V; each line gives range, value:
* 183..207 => 1.22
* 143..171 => 1.02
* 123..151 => 1.09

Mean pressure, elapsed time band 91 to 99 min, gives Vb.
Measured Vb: 0.627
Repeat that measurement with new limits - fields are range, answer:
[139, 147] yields 1.06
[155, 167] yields 0.649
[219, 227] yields 1.15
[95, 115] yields 0.912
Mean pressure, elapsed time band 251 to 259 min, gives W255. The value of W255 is 1.08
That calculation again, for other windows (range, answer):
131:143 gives 1.05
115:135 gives 1.02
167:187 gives 0.687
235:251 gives 1.09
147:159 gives 0.851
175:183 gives 0.717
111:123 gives 1.05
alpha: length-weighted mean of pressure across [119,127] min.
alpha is 1.02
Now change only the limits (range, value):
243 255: 1.09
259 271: 1.07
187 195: 1.07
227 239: 1.14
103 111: 1.04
